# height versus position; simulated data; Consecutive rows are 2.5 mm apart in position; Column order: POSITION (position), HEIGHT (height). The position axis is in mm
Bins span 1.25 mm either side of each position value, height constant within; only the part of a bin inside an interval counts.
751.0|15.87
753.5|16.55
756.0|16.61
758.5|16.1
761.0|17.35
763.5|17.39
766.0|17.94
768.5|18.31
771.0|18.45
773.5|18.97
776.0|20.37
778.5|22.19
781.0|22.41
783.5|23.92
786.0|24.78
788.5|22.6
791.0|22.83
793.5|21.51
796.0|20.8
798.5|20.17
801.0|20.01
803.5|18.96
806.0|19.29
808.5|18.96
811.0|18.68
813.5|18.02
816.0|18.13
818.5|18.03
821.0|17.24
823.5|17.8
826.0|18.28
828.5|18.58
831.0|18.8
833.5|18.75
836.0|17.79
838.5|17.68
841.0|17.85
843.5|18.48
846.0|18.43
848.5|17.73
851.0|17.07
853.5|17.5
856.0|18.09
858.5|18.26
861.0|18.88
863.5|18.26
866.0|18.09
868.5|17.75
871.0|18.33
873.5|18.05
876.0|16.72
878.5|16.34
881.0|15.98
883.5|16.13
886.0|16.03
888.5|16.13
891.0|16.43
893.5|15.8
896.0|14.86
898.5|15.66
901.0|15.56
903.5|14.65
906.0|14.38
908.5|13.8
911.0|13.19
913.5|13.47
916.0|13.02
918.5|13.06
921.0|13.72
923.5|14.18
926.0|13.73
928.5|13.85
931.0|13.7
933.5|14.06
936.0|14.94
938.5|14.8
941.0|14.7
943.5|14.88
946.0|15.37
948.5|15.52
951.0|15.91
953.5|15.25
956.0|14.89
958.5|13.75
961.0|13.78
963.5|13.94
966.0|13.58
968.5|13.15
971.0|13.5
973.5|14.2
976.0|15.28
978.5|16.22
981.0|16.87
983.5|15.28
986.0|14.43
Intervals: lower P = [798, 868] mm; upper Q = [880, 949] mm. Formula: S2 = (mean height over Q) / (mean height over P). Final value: 0.8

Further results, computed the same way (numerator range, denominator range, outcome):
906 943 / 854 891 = 0.80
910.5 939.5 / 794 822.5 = 0.73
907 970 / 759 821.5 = 0.71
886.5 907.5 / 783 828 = 0.78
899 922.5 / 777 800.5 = 0.63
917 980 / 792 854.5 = 0.77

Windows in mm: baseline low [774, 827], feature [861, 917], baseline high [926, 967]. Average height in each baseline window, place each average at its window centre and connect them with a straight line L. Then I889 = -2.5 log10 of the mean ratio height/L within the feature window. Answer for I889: 0.059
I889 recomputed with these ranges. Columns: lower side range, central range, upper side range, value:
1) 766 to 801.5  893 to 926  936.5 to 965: 0.15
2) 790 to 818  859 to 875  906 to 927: -0.12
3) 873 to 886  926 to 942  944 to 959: 0.09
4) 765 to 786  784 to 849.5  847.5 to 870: 0.00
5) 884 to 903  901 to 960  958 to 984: 0.06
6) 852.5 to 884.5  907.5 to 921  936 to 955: 0.21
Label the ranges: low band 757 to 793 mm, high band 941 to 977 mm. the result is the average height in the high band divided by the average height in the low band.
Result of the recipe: 0.7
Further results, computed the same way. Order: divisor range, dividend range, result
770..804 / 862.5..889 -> 0.80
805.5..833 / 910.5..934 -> 0.74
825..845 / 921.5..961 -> 0.80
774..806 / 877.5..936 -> 0.68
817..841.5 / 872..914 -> 0.86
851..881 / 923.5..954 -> 0.83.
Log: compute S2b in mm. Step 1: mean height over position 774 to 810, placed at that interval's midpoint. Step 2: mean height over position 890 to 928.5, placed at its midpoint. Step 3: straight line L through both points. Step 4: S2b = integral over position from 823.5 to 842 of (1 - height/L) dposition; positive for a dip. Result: 0.6 mm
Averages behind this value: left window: 21.3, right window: 14.3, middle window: 18.2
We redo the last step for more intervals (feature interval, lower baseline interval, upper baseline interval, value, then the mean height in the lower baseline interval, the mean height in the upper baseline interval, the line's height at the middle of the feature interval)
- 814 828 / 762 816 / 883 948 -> 0.7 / 20.2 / 14.6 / 18.8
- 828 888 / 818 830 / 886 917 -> -4.0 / 18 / 14.8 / 16.6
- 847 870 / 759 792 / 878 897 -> -1.1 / 20.5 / 16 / 17.1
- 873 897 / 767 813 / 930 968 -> 1.2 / 20.7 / 14.6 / 17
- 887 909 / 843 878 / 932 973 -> 1.6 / 17.9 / 14.5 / 16.5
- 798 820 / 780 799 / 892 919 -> 2.4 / 22.5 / 14.4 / 21.1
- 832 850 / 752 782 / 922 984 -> -1.2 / 18.5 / 14.6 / 16.9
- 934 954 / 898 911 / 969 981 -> -0.5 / 14.6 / 14.9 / 14.8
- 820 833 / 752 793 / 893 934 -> -0.4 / 19.8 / 14.1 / 17.6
